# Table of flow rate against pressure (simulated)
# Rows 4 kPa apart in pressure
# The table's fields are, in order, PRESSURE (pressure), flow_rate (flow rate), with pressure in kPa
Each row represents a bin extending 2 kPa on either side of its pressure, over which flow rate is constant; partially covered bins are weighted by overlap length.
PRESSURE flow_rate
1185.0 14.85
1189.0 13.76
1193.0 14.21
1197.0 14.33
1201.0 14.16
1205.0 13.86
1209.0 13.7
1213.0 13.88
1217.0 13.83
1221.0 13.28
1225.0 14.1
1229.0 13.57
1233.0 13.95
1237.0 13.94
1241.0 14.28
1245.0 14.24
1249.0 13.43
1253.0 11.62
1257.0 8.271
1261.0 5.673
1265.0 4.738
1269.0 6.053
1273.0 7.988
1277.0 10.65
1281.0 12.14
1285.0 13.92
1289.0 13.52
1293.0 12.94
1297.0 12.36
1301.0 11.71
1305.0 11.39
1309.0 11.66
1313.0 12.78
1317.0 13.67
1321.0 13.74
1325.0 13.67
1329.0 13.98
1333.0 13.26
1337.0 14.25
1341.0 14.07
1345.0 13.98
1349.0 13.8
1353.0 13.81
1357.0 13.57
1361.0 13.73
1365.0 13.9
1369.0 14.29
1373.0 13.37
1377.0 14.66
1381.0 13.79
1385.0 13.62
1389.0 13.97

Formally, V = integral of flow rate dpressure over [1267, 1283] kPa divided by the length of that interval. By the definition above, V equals 9.21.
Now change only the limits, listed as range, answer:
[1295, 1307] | 11.8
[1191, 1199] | 14.3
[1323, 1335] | 13.6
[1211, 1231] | 13.7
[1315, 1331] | 13.8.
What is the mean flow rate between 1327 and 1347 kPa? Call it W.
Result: 13.9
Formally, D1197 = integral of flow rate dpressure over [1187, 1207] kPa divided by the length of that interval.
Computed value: 14.1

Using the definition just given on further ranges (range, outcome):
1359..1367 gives 13.8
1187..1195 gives 14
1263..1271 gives 5.4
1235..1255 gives 13.5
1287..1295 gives 13.2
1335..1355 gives 14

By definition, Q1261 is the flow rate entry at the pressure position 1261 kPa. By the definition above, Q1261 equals 5.673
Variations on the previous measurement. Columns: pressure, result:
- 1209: 13.7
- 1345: 13.98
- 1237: 13.94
